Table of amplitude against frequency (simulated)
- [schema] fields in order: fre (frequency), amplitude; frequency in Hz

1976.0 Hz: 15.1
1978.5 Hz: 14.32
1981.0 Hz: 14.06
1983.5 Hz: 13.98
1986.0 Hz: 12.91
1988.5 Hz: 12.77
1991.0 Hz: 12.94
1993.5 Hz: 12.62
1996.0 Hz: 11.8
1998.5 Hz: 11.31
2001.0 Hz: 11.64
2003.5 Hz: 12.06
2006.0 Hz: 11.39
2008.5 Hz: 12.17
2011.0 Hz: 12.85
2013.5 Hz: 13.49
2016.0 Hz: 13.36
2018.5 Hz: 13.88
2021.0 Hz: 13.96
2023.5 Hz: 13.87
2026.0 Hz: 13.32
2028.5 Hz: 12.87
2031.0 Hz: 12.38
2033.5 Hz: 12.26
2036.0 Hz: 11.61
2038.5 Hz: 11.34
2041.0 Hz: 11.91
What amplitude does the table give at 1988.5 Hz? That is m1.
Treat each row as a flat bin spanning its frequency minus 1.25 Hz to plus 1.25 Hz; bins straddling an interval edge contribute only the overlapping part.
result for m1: 12.77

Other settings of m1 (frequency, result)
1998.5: 11.31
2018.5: 13.88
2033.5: 12.26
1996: 11.8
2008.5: 12.17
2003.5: 12.06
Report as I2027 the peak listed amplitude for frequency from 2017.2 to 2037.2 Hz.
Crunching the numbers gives 13.96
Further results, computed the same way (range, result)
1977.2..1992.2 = 14.32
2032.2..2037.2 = 12.26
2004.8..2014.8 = 13.49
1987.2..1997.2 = 12.94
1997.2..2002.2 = 11.64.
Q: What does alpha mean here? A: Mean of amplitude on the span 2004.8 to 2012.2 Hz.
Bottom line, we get 12.1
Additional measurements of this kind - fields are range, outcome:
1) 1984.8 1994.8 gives 12.8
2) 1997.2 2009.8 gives 11.7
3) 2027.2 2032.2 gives 12.6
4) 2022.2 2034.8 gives 12.9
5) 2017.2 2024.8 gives 13.9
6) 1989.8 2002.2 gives 12.1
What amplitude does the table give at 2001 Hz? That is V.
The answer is 11.64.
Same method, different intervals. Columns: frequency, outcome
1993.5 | 12.62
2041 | 11.91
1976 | 15.1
